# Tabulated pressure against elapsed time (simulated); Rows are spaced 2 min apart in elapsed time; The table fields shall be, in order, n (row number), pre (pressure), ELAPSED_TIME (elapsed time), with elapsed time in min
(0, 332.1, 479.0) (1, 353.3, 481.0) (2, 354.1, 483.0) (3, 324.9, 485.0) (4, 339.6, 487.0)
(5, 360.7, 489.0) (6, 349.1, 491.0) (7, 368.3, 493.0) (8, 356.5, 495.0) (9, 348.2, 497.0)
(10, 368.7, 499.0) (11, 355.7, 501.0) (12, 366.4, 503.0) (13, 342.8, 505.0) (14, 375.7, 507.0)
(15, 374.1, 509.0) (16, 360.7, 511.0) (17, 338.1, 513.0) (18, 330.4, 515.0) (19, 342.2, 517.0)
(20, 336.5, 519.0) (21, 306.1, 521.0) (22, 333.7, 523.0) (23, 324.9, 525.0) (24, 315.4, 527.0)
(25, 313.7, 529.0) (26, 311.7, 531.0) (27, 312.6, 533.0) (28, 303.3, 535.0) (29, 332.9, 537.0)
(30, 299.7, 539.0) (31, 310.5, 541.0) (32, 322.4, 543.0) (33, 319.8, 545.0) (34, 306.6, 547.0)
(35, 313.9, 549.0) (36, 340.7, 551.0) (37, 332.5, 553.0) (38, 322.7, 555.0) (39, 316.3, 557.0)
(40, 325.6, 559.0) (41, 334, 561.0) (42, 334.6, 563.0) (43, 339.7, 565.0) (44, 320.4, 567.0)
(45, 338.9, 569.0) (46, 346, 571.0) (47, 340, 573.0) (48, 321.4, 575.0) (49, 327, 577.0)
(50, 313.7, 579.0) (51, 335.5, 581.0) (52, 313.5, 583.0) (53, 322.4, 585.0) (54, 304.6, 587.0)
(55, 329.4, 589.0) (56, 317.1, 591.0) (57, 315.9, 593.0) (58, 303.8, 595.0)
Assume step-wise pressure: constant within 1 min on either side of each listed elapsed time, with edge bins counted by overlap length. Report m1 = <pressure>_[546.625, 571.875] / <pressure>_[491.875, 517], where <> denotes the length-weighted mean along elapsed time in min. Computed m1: 0.92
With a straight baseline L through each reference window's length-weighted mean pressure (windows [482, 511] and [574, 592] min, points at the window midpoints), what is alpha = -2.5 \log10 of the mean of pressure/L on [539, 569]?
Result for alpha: 0.028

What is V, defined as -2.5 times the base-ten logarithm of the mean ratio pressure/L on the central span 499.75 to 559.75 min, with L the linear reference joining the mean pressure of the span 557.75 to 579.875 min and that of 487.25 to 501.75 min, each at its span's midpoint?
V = 0.05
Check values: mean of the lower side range 357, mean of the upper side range 331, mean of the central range 330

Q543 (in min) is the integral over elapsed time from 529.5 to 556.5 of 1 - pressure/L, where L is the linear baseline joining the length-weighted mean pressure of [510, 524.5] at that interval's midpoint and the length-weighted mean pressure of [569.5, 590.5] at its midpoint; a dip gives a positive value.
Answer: 1.1 min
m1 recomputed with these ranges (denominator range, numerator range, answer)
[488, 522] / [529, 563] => 0.91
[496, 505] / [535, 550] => 0.88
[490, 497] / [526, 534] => 0.88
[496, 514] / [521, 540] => 0.88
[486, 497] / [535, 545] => 0.89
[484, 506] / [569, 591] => 0.92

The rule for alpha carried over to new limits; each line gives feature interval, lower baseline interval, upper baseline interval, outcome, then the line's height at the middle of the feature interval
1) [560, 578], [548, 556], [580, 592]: -0.032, 324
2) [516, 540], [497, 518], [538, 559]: 0.058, 337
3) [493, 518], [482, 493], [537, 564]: -0.047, 340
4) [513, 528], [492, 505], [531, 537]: 0.009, 330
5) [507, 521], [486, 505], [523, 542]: -0.033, 336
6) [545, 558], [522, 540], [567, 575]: 0.016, 327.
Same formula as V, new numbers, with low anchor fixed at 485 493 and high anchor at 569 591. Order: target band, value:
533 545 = 0.073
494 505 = -0.035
